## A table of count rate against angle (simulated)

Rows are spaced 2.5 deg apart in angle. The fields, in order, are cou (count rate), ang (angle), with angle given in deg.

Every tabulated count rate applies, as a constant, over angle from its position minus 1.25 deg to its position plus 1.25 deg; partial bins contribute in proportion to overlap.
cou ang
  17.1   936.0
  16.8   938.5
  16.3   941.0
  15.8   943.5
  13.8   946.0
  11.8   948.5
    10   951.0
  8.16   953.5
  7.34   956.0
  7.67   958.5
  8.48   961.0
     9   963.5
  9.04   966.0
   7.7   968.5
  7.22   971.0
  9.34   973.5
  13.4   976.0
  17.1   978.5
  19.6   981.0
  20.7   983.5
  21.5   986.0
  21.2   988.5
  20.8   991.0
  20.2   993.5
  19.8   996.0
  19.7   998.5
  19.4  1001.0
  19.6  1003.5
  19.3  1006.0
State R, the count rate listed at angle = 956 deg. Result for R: 7.34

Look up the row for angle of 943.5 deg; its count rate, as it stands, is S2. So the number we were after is 15.8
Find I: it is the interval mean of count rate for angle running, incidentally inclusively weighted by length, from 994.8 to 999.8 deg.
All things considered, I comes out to 19.7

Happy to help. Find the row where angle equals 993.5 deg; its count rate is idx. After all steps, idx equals 20.2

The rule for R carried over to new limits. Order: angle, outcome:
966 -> 9.04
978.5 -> 17.1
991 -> 20.8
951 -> 10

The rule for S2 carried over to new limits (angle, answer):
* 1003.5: 19.6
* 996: 19.8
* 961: 8.48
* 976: 13.4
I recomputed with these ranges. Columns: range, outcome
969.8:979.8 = 11.8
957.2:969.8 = 8.37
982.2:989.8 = 21.1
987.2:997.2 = 20.5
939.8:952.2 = 13.5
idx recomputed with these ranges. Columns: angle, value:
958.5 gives 7.67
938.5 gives 16.8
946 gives 13.8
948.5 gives 11.8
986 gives 21.5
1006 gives 19.3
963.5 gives 9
